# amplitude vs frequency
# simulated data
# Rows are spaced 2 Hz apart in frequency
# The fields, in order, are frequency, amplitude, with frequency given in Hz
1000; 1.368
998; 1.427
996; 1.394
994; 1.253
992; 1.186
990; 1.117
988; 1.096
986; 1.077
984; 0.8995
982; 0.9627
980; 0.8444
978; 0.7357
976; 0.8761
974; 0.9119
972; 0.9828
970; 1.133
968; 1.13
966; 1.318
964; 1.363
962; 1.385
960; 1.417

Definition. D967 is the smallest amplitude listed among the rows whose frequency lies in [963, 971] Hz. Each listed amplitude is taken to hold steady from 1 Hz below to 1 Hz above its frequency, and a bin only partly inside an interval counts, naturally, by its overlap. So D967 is 1.13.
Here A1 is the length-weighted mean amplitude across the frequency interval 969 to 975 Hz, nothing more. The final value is 1.01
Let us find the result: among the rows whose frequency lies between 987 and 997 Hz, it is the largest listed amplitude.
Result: 1.394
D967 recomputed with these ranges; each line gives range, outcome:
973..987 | 0.7357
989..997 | 1.117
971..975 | 0.9119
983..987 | 0.8995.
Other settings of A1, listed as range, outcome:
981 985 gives 0.931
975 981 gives 0.819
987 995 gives 1.16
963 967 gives 1.34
